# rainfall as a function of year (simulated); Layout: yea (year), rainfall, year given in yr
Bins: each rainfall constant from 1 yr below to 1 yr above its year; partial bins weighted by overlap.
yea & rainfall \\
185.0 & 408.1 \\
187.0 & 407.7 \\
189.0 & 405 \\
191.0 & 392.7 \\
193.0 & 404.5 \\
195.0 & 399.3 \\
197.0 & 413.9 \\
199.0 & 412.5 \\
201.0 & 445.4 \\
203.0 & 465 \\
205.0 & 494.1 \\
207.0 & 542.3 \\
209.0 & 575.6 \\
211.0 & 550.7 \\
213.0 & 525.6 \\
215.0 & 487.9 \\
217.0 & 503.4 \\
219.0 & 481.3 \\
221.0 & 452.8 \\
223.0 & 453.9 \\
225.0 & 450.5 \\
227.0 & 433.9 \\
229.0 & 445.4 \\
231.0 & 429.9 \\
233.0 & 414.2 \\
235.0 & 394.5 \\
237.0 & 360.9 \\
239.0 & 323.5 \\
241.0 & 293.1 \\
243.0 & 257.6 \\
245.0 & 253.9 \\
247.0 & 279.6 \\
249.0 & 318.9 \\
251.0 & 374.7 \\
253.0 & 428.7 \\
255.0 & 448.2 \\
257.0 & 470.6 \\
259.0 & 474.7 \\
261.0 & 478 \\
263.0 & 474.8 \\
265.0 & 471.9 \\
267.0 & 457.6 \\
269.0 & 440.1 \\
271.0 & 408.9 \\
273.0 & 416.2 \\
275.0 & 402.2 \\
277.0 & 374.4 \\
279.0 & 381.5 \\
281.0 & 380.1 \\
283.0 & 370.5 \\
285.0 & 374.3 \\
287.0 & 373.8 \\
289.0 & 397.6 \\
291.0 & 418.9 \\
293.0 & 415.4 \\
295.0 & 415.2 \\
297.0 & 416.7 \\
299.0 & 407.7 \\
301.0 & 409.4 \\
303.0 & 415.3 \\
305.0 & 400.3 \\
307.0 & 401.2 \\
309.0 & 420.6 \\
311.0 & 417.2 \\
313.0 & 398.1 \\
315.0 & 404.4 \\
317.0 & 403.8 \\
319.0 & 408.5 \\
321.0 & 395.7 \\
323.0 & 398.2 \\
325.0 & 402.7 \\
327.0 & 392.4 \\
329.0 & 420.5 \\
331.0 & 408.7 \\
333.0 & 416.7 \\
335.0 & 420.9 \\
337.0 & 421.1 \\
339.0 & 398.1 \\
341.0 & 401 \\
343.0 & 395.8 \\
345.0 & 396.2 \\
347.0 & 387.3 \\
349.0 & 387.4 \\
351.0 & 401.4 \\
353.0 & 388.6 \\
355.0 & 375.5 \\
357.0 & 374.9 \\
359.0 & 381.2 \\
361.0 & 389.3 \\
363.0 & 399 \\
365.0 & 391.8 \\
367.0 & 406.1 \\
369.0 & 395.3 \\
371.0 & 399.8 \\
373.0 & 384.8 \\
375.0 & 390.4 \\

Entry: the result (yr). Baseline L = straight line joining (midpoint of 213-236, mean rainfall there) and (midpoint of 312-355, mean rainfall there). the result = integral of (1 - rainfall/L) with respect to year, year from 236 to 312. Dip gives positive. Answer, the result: 5.9 yr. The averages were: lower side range 453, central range 395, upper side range 402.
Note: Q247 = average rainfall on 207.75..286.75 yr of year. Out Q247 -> 418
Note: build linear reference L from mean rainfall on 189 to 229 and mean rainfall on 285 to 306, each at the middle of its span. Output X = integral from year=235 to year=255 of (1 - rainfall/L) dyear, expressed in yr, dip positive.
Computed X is 5.0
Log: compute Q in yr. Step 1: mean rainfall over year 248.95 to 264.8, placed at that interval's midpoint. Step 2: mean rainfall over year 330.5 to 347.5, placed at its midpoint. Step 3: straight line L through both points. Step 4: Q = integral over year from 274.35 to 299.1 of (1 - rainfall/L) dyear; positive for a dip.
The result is 2.0 yr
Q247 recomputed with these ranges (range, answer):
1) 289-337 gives 409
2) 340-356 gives 392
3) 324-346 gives 407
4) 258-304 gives 416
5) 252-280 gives 438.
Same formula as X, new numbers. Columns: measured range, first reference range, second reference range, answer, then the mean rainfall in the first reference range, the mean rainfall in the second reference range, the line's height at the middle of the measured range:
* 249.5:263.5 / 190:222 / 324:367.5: 0.0 yr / 472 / 398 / 445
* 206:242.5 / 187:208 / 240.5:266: -3.0 yr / 436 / 388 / 413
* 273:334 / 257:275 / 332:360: 3.3 yr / 451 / 396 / 425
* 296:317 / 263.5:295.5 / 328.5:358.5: -0.3 yr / 407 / 399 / 404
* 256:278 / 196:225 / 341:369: 0.3 yr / 485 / 391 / 448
